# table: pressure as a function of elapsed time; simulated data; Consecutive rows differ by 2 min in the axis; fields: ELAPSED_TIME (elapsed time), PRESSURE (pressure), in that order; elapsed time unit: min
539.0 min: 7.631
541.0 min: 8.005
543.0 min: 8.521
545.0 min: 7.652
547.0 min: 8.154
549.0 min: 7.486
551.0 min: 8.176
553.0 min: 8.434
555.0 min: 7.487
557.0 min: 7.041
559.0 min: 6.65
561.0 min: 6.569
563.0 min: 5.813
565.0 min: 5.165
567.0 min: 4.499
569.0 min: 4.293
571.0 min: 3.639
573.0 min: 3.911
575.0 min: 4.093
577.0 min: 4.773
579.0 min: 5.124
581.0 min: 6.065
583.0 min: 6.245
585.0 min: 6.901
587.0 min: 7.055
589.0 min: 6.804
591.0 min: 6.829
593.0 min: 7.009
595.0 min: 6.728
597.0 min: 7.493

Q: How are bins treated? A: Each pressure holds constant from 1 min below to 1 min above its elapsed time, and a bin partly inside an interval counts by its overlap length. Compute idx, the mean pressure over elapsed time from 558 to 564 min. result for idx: 6.34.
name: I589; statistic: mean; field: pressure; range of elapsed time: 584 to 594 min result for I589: 6.92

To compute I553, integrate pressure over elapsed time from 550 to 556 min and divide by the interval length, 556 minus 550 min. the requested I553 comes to 8.03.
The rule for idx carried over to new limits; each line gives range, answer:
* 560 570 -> 5.27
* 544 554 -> 7.98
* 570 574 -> 3.77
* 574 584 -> 5.26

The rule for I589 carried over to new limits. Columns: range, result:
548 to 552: 7.83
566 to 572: 4.14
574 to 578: 4.43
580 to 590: 6.61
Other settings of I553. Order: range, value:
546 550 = 7.82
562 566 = 5.49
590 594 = 6.92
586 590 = 6.93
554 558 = 7.26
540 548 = 8.08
